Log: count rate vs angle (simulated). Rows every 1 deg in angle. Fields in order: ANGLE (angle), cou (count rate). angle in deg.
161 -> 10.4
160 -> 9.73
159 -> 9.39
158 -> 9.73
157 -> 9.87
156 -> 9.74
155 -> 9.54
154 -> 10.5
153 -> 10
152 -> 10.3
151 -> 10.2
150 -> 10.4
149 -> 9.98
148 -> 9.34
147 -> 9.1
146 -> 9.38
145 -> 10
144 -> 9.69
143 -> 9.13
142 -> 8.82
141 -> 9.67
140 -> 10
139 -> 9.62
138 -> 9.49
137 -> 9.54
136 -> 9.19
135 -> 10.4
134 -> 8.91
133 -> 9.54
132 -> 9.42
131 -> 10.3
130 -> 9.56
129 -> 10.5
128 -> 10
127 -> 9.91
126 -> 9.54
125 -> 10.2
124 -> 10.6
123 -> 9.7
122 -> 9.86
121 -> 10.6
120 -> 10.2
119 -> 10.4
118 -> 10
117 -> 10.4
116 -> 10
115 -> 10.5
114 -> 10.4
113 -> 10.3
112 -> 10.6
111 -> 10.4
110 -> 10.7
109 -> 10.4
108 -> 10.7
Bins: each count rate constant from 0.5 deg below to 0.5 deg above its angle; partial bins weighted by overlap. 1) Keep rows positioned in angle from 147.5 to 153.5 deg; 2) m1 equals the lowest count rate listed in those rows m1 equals 9.34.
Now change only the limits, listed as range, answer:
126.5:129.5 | 9.91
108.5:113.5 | 10.3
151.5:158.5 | 9.54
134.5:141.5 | 9.19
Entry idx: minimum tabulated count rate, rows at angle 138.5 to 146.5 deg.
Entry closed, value 8.82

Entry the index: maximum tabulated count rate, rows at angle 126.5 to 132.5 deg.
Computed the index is 10.5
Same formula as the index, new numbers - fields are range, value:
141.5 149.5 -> 10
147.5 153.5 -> 10.4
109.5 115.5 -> 10.7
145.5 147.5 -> 9.38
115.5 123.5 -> 10.6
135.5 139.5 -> 9.62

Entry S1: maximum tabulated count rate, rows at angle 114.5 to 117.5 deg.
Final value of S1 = 10.5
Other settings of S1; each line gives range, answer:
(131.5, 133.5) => 9.54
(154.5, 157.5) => 9.87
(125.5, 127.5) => 9.91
